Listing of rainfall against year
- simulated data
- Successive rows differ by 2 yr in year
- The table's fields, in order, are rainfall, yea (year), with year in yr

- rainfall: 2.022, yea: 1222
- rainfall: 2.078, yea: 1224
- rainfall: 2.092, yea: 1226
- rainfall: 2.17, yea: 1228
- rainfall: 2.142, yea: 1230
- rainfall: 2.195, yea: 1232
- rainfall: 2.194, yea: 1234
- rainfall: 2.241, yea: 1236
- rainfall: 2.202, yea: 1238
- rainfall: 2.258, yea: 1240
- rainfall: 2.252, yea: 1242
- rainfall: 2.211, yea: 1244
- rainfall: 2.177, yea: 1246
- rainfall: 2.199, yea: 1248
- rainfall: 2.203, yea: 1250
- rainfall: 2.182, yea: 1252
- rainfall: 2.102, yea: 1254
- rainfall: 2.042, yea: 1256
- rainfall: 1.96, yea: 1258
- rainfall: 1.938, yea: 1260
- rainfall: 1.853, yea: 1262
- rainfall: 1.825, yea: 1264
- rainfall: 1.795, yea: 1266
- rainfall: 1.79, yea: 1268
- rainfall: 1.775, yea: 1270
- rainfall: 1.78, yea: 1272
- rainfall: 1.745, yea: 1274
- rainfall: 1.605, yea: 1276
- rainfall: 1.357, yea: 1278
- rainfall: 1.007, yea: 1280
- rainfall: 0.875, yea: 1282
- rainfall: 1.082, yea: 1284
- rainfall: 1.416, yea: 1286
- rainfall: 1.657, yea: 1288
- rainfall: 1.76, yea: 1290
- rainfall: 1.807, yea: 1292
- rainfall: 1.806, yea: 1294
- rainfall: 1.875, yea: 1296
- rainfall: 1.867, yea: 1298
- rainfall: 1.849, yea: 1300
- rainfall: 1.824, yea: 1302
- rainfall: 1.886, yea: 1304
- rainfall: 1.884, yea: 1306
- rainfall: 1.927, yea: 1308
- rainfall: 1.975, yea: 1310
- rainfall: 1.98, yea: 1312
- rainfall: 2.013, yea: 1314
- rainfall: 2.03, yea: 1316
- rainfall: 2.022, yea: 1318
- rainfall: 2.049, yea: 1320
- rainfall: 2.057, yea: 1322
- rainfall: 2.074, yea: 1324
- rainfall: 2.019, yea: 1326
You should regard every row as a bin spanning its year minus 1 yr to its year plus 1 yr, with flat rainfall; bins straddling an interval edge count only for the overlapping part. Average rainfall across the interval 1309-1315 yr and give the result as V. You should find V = 1.99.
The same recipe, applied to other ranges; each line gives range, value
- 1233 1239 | 2.21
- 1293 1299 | 1.85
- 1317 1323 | 2.04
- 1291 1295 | 1.81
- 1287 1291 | 1.71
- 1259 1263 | 1.9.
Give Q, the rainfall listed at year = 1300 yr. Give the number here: 1.849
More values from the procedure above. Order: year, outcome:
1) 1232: 2.195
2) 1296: 1.875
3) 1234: 2.194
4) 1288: 1.657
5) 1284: 1.082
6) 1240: 2.258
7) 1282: 0.875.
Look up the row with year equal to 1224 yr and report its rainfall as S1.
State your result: 2.078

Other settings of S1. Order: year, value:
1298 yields 1.867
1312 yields 1.98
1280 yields 1.007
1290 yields 1.76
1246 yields 2.177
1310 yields 1.975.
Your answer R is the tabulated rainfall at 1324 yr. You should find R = 2.074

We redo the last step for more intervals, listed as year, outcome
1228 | 2.17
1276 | 1.605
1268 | 1.79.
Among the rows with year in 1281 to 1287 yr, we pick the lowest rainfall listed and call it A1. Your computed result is 0.875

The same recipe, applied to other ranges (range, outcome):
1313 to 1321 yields 2.013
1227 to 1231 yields 2.142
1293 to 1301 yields 1.806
